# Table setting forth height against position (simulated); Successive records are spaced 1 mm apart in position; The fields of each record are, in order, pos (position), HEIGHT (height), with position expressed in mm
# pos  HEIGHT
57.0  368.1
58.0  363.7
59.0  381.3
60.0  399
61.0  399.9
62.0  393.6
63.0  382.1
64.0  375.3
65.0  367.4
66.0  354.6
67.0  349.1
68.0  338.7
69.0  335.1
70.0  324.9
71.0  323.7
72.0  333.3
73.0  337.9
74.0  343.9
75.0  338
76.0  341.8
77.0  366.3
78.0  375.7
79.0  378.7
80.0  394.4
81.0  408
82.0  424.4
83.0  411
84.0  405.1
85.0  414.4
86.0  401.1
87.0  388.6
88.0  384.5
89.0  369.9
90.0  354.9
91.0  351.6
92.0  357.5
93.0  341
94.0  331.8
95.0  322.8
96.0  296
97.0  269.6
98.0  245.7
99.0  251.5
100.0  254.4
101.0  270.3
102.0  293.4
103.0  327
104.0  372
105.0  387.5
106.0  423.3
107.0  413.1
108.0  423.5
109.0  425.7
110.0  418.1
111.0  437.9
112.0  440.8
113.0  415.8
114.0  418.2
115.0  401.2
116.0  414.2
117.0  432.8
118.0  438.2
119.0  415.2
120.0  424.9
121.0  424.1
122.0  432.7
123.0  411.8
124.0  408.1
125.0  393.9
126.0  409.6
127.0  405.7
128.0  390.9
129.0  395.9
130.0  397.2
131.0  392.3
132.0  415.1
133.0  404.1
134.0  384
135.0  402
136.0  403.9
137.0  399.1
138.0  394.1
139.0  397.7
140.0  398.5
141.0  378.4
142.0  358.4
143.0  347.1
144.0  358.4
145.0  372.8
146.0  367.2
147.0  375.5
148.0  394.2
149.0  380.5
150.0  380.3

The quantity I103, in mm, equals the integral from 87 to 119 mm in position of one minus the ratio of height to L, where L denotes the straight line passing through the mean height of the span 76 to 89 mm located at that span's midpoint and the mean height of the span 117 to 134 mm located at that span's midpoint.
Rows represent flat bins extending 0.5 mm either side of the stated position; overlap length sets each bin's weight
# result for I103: 2.9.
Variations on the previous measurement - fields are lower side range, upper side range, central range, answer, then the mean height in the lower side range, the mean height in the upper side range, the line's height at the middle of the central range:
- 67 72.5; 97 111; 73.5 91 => -2.3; 333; 347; 338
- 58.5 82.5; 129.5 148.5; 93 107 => 2.2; 365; 386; 374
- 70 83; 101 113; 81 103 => 2.1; 364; 392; 378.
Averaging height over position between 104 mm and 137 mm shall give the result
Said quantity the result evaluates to 412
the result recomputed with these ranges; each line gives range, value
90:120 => 366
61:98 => 360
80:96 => 376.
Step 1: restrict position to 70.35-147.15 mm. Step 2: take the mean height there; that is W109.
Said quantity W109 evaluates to 378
